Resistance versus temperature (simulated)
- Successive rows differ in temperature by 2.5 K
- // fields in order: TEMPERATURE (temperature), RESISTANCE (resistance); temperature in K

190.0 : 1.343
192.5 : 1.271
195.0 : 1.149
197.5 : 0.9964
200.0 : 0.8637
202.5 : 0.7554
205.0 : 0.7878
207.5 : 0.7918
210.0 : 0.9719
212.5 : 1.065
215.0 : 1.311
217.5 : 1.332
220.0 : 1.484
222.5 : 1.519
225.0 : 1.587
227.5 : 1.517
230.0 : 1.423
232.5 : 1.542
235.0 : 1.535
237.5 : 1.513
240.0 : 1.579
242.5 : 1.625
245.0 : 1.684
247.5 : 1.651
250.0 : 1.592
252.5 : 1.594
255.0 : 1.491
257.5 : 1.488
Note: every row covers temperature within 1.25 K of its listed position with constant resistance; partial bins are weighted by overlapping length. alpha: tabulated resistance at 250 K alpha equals 1.592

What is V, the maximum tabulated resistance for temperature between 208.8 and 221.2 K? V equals 1.484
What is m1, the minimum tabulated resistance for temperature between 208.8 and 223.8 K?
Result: 0.9719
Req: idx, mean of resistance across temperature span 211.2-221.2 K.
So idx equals 1.3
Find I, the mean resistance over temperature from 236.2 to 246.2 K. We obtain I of 1.6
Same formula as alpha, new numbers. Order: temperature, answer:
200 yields 0.8637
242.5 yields 1.625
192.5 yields 1.271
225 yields 1.587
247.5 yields 1.651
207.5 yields 0.7918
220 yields 1.484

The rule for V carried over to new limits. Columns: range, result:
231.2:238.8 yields 1.542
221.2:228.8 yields 1.587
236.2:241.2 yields 1.579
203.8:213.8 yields 1.065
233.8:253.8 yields 1.684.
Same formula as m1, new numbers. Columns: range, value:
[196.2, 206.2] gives 0.7554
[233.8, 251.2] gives 1.513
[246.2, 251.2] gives 1.592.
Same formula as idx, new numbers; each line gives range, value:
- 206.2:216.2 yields 1.03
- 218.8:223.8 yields 1.5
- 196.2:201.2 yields 0.933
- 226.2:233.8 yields 1.49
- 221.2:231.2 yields 1.51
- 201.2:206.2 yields 0.772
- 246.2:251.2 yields 1.62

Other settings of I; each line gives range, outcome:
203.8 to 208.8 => 0.792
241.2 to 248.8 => 1.65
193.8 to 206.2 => 0.91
